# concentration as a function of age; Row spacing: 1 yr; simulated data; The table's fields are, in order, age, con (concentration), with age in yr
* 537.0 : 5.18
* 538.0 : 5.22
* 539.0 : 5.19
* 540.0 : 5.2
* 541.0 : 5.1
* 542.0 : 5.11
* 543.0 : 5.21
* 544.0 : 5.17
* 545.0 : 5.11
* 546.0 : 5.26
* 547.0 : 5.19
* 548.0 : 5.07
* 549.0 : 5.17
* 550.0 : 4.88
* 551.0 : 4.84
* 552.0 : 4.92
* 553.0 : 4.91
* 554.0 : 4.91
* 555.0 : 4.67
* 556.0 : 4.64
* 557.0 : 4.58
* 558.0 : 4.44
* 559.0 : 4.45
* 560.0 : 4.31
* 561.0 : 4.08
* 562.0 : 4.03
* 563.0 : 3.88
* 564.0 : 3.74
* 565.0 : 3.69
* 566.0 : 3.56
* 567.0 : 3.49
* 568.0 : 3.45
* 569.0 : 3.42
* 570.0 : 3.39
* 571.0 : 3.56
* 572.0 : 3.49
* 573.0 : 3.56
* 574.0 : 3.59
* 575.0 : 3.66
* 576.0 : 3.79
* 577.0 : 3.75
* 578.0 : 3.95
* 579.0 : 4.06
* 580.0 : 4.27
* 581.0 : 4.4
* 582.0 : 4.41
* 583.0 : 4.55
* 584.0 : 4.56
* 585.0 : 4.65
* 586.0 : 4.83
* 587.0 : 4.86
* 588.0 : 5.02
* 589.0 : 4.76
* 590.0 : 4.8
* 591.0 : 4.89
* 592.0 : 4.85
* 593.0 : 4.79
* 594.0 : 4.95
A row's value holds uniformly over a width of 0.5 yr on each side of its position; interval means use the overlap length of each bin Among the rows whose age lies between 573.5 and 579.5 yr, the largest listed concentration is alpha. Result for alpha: 4.06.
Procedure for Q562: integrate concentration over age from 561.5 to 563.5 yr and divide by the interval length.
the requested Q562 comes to 3.96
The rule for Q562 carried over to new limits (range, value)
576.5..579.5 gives 3.92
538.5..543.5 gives 5.16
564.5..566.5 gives 3.62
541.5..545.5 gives 5.15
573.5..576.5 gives 3.68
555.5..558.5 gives 4.55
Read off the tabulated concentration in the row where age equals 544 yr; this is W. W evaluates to 5.17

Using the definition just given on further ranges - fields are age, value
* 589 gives 4.76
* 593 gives 4.79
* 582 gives 4.41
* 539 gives 5.19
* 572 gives 3.49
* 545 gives 5.11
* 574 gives 3.59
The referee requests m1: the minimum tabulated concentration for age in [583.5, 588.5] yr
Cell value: 4.56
